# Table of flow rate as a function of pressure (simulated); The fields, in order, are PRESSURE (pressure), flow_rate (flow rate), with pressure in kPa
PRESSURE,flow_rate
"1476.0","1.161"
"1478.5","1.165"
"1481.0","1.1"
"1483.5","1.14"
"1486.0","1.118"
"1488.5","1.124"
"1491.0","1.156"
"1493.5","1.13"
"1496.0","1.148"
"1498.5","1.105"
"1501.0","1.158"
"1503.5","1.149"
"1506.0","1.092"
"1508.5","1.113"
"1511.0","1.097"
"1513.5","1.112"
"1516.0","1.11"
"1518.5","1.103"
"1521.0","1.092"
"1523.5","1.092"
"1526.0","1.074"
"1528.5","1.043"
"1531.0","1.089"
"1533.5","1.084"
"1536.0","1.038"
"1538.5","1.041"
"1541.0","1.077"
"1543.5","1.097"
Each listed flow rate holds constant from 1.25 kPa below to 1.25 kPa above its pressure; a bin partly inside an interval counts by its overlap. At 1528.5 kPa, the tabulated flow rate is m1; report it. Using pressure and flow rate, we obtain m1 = 1.043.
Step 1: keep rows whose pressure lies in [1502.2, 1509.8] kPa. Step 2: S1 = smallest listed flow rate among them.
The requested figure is 1.092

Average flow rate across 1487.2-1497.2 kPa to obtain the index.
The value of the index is 1.14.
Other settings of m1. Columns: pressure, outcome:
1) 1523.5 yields 1.092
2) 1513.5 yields 1.112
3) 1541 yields 1.077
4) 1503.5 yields 1.149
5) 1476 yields 1.161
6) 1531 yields 1.089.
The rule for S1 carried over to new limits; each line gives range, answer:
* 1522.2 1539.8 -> 1.038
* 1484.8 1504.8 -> 1.105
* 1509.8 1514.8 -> 1.097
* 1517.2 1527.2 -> 1.074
